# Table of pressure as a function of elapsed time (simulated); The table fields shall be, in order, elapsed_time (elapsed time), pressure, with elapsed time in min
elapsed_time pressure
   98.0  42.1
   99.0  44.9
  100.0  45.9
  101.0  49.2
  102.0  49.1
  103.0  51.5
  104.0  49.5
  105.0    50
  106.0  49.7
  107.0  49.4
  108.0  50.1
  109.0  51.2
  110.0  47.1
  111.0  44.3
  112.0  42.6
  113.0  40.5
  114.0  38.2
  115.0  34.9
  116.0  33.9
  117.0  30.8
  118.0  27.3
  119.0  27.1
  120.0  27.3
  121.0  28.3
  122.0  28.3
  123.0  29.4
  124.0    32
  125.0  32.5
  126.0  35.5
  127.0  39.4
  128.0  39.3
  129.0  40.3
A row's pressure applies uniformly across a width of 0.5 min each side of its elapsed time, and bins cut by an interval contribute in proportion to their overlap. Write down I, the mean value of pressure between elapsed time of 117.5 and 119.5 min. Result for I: 27.2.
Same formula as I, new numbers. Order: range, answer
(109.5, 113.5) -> 43.6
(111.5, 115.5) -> 39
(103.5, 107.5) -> 49.6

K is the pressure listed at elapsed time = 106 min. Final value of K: 49.7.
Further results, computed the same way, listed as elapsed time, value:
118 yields 27.3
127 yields 39.4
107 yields 49.4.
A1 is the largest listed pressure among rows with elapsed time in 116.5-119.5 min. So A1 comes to 30.8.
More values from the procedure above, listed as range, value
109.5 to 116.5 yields 47.1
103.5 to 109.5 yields 51.2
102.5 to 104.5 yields 51.5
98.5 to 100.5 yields 45.9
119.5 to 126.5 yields 35.5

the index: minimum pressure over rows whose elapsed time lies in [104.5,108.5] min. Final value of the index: 49.4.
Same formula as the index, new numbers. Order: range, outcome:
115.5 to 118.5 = 27.3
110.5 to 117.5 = 30.8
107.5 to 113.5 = 40.5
